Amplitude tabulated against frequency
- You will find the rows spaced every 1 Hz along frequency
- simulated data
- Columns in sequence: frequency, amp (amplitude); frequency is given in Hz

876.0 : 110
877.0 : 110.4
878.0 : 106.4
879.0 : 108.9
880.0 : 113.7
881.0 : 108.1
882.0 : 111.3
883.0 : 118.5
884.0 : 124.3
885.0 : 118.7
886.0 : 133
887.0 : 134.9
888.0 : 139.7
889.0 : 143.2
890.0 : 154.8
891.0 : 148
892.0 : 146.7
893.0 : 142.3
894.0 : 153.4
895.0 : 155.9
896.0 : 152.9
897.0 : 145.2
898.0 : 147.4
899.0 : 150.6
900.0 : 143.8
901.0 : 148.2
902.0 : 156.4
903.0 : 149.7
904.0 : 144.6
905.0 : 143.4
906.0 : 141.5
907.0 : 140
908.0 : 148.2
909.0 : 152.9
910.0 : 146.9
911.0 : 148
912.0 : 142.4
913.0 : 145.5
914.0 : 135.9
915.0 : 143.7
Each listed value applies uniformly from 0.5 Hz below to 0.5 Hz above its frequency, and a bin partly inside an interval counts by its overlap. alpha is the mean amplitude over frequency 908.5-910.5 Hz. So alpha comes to 150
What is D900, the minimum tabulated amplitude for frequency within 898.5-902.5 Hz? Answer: 143.8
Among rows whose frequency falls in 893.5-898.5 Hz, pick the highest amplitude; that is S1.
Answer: 155.9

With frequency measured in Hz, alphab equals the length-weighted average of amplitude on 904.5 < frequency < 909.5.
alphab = 145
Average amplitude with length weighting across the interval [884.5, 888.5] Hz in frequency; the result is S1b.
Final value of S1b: 132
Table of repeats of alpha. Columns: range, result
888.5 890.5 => 149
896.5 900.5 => 147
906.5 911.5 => 147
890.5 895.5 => 149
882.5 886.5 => 124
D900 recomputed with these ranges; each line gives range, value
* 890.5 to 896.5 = 142.3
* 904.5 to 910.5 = 140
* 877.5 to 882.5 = 106.4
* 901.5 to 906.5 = 141.5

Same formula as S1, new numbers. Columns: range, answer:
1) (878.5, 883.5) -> 118.5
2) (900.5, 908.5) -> 156.4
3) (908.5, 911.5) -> 152.9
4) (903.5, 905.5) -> 144.6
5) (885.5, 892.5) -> 154.8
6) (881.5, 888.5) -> 139.7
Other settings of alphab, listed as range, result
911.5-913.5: 144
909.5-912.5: 146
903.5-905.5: 144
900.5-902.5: 152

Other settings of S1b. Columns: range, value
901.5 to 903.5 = 153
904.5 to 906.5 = 142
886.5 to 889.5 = 139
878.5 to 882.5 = 110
